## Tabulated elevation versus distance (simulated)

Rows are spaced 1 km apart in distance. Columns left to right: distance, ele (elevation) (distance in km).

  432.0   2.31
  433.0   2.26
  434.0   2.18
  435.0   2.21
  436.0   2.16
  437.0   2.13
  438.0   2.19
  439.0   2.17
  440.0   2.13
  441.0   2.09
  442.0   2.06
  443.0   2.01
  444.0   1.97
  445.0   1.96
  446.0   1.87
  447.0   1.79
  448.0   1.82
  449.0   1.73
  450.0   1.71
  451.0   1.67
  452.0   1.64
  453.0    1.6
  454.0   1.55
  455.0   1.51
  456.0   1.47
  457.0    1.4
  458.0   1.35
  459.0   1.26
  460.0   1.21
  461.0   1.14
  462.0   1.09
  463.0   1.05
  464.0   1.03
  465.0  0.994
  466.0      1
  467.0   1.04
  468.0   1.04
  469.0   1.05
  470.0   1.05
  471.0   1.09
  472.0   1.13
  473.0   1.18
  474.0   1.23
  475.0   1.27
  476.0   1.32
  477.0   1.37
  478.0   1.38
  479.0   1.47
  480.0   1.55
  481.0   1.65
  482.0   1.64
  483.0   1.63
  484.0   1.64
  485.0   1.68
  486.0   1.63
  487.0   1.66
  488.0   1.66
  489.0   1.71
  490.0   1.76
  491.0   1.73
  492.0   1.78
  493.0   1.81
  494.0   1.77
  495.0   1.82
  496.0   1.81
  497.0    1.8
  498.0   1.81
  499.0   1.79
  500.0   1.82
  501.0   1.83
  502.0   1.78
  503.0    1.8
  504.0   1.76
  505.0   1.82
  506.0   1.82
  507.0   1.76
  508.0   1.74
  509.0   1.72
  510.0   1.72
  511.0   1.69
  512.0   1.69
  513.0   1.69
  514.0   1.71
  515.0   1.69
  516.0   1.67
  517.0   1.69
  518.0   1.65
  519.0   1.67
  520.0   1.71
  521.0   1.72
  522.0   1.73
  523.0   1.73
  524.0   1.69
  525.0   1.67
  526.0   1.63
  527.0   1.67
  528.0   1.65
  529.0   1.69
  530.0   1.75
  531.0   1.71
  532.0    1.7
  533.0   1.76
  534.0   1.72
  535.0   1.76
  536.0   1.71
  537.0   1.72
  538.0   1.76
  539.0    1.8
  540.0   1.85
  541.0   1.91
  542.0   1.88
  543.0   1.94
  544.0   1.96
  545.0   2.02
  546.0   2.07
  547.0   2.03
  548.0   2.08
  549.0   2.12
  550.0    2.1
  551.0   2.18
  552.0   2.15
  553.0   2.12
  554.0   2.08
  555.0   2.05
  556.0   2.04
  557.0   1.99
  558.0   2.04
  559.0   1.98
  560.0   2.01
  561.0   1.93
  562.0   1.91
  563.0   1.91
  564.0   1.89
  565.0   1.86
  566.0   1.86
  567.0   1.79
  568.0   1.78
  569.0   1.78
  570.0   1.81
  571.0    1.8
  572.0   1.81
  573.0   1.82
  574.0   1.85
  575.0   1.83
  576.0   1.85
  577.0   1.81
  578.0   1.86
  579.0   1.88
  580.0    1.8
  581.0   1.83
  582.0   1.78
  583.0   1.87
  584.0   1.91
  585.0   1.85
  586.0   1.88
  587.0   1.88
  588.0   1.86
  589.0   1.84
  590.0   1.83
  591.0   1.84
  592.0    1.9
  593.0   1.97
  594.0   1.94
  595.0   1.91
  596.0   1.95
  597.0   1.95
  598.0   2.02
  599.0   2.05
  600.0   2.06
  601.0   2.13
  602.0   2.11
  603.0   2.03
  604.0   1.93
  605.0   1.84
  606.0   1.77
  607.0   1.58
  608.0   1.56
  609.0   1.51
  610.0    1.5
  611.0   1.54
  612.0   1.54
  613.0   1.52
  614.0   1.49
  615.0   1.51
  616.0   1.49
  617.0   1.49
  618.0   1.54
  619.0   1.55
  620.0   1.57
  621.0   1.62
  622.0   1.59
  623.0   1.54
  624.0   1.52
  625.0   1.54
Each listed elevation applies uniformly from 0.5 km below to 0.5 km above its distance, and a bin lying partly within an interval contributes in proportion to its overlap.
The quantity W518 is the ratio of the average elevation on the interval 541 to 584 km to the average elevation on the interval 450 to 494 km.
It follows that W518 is 1.4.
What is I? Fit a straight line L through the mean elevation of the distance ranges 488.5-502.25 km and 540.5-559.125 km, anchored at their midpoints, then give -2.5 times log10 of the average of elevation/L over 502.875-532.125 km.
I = 0.11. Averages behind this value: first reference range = 1.79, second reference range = 2.04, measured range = 1.71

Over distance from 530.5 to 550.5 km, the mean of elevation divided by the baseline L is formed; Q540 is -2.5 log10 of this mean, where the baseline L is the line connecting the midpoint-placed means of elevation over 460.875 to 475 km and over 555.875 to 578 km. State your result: -0.13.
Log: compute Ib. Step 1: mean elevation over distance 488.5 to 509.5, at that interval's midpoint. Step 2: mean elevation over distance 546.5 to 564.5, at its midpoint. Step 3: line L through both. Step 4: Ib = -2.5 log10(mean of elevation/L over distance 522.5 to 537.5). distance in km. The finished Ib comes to 0.13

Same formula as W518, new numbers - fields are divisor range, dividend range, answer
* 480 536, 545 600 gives 1.12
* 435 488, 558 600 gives 1.22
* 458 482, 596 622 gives 1.42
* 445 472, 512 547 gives 1.29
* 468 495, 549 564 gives 1.36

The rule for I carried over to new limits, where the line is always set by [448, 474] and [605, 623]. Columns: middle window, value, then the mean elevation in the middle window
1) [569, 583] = -0.22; 1.83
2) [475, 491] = -0.19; 1.58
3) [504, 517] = -0.25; 1.73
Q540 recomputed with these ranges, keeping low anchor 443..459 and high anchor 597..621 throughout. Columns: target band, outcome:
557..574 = -0.11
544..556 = -0.22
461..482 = 0.35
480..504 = -0.04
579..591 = -0.09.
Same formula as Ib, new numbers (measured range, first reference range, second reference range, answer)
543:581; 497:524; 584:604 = -0.04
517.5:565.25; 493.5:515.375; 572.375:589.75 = -0.04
